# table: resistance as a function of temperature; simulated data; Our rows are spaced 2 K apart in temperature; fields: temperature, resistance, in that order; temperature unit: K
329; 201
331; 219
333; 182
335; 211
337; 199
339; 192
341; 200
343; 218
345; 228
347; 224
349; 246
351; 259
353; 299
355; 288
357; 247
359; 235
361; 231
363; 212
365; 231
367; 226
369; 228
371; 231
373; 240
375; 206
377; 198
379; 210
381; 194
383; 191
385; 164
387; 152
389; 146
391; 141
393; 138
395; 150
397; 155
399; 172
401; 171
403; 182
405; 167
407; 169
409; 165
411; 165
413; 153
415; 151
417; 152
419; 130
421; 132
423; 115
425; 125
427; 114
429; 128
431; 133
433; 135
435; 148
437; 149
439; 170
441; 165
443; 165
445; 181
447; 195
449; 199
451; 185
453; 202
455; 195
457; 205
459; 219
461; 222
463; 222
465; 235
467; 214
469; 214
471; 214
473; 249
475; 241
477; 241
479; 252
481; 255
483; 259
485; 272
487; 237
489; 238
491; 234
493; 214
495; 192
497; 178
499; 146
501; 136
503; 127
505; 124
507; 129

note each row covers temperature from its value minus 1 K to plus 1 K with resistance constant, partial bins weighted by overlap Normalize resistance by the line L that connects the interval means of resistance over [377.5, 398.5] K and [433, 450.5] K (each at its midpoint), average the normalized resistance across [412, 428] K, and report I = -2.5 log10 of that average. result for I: 0.245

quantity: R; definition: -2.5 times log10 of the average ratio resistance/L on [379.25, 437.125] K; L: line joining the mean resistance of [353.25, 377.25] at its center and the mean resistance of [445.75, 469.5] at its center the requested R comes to 0.41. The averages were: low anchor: 234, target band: 152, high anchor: 209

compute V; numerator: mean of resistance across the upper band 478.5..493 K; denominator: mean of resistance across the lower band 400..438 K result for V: 1.69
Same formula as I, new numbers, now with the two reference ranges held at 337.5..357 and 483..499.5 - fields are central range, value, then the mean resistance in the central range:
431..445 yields 0.406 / 156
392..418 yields 0.392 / 161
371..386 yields 0.159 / 202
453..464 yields 0.058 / 212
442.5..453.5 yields 0.192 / 188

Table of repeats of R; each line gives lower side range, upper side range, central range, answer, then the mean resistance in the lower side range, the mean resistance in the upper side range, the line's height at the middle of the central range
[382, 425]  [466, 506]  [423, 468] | 0.05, 155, 212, 184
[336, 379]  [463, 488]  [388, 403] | 0.44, 230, 240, 233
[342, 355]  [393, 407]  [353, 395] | 0.01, 249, 164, 207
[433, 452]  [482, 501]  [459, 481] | -0.18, 171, 215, 195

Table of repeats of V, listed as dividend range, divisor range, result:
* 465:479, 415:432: 1.78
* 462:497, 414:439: 1.71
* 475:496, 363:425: 1.38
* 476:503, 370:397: 1.20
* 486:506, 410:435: 1.34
